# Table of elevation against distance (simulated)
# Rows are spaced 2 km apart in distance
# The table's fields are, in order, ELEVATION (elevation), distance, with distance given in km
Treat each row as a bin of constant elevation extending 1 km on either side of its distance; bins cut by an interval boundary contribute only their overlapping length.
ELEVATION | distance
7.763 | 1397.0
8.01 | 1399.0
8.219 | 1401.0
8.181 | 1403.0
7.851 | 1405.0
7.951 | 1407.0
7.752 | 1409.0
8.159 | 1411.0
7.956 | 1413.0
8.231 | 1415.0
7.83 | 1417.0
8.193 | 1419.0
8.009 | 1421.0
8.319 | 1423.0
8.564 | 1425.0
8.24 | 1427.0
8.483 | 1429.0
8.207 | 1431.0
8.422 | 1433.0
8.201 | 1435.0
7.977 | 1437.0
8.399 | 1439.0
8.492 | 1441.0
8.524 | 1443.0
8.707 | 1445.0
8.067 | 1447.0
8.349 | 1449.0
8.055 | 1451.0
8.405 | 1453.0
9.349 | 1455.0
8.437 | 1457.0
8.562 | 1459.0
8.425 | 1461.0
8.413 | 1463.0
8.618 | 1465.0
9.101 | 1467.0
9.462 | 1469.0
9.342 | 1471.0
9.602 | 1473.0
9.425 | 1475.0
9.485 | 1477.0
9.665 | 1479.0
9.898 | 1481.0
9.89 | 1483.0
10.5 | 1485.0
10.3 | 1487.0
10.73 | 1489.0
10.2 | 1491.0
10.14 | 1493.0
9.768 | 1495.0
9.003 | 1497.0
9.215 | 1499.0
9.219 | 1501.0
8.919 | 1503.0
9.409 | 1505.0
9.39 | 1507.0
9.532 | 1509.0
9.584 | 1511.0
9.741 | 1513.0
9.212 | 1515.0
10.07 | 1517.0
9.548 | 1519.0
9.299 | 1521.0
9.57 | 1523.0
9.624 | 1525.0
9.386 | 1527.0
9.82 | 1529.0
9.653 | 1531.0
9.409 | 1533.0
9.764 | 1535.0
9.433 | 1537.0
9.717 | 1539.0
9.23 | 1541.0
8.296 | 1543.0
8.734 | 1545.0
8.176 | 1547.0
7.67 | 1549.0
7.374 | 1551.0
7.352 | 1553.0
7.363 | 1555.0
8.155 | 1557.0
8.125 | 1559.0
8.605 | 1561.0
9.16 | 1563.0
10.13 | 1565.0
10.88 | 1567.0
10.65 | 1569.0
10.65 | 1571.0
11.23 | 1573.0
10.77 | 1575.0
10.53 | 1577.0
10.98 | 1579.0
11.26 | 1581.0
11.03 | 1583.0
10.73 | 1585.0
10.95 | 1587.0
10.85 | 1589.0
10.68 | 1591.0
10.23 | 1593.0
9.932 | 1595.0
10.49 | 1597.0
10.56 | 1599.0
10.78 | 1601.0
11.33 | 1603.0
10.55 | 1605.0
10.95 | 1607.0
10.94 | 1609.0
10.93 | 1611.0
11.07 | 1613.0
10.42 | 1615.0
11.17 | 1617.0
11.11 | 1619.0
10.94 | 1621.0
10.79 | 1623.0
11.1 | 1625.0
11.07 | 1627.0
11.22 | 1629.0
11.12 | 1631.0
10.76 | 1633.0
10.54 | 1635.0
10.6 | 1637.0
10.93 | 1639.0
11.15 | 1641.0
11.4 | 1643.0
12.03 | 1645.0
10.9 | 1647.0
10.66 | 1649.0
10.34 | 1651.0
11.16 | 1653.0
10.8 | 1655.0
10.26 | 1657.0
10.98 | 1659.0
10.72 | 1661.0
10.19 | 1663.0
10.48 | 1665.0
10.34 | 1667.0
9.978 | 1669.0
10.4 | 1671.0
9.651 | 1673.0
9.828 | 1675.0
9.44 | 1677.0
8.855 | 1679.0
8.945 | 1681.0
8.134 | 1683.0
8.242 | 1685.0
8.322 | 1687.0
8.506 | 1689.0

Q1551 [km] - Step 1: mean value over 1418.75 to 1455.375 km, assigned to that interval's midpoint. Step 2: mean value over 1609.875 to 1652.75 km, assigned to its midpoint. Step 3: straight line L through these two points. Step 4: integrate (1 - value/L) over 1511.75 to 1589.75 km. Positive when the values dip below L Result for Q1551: 2.6 km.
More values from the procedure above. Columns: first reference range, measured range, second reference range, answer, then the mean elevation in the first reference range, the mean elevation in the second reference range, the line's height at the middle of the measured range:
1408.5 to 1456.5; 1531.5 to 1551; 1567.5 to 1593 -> 2.5 km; 8.29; 10.8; 10.2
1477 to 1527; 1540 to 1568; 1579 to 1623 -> 4.8 km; 9.67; 10.8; 10.3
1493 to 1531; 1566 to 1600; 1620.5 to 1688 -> -2.8 km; 9.48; 10.4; 9.92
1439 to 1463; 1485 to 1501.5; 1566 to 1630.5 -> -1.3 km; 8.48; 10.8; 9.16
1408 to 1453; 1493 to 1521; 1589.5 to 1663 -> -0.6 km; 8.24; 10.8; 9.25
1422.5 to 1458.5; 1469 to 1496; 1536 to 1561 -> -4.9 km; 8.4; 8.31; 8.37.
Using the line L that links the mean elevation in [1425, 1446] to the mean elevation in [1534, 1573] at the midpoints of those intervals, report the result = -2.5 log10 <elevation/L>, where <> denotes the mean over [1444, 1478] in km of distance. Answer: -0.04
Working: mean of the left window 8.37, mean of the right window 8.98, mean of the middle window 8.81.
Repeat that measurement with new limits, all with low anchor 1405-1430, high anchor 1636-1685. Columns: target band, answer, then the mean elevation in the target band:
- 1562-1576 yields -0.11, 10.5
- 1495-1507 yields -0.04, 9.22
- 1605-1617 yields -0.11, 10.9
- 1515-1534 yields -0.06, 9.58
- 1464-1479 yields -0.09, 9.32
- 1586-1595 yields -0.10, 10.6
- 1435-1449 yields 0.00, 8.35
